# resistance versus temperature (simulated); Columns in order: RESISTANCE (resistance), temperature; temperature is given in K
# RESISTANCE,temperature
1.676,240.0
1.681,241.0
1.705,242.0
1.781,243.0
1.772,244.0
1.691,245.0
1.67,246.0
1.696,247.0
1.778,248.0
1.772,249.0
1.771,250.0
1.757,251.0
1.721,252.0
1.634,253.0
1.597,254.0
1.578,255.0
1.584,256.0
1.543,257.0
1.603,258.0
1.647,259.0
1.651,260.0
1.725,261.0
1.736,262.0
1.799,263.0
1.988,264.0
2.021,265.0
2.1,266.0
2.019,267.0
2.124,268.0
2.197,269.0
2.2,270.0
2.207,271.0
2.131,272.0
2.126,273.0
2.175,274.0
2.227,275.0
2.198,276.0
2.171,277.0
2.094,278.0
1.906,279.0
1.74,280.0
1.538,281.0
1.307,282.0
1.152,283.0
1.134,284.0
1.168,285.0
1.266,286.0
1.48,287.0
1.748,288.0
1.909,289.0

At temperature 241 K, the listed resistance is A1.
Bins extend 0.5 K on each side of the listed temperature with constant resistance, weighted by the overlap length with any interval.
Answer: 1.681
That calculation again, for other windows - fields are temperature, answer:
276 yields 2.198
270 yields 2.2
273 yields 2.126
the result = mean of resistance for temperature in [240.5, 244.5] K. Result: 1.73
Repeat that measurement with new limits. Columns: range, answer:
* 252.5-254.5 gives 1.62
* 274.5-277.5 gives 2.2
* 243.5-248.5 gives 1.72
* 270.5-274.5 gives 2.16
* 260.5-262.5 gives 1.73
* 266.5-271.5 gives 2.15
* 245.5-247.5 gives 1.68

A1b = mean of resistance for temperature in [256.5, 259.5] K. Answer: 1.6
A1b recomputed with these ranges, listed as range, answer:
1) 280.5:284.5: 1.28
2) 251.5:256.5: 1.62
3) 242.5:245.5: 1.75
